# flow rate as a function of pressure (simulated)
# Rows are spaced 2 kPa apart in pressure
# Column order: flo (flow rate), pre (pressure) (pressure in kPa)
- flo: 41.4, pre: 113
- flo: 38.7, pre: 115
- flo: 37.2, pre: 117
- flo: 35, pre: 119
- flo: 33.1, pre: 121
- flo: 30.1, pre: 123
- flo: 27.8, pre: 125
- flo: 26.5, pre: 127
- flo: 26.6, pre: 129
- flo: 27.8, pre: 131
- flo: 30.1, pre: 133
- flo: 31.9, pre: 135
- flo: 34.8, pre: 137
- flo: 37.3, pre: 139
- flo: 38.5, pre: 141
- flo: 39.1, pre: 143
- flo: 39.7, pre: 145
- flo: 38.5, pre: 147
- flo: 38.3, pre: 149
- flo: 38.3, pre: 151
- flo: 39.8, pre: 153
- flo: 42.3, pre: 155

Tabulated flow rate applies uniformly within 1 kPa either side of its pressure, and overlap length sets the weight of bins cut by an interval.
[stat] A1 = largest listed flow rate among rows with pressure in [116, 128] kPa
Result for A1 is 37.2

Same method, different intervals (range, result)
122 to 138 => 34.8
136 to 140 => 37.3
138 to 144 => 39.1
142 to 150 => 39.7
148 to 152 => 38.3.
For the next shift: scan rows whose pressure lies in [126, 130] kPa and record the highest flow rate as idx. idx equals 26.6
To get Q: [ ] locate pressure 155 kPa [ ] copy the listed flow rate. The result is 42.3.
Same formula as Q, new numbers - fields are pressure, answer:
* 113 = 41.4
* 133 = 30.1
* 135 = 31.9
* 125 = 27.8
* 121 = 33.1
